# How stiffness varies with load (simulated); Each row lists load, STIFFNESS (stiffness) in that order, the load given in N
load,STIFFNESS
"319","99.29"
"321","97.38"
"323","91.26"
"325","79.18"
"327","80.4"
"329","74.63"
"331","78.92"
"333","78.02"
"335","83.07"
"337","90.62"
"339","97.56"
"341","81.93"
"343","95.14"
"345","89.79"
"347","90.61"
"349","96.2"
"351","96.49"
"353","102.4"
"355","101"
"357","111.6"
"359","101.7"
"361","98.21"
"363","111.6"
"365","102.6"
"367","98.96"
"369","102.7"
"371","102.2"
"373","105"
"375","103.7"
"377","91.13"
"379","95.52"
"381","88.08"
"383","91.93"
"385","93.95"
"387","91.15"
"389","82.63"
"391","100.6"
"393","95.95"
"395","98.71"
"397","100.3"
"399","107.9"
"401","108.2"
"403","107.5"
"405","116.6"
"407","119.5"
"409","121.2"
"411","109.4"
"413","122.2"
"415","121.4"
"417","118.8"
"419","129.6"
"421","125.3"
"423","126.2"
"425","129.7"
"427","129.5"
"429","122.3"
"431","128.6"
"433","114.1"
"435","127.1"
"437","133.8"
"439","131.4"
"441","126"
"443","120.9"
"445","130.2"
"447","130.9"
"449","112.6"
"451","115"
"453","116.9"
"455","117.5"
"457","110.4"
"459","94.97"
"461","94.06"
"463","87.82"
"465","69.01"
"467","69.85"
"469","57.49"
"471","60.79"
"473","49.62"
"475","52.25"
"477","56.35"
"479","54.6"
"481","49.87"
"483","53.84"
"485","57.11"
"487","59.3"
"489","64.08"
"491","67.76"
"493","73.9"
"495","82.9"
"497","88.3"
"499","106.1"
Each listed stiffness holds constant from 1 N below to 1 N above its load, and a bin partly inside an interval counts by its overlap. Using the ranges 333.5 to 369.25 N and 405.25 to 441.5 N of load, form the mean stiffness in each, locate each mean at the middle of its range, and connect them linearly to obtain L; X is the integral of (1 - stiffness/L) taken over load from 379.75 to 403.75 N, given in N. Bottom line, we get 3.2 N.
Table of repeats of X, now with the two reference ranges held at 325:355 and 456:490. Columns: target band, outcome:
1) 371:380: -1.79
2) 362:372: -2.32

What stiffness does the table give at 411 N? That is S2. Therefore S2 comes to 109.4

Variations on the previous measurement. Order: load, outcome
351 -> 96.49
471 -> 60.79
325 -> 79.18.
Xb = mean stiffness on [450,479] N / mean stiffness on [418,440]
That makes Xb 0.64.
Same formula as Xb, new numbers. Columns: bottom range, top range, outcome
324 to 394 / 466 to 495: 0.64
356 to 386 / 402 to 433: 1.22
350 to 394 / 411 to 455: 1.26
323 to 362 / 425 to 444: 1.39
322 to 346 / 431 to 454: 1.46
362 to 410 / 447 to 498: 0.77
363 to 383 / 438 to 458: 1.22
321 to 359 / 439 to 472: 1.13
